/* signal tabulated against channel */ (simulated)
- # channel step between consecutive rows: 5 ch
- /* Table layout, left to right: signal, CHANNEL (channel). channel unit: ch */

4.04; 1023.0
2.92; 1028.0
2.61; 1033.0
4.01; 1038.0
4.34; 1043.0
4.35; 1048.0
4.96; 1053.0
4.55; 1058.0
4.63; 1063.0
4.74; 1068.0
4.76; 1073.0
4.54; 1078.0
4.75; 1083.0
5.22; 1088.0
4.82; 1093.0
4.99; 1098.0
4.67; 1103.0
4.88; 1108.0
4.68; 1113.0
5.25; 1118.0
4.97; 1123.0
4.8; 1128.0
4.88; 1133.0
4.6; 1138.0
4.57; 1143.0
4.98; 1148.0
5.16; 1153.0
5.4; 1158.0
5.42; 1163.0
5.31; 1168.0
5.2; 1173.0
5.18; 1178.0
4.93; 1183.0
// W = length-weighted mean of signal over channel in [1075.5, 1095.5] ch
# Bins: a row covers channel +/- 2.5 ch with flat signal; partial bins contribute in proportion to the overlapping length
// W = 4.83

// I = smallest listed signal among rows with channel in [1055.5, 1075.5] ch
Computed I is 4.55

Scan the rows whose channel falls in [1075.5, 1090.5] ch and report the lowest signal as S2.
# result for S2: 4.54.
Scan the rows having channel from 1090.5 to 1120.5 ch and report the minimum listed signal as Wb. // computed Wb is 4.67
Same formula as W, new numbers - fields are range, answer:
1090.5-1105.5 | 4.83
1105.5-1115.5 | 4.78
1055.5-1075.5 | 4.67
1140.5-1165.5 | 5.11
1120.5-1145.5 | 4.76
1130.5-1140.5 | 4.74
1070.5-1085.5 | 4.68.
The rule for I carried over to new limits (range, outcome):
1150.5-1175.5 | 5.16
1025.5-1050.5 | 2.61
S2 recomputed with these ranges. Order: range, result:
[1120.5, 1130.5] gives 4.8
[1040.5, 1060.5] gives 4.34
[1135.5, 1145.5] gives 4.57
